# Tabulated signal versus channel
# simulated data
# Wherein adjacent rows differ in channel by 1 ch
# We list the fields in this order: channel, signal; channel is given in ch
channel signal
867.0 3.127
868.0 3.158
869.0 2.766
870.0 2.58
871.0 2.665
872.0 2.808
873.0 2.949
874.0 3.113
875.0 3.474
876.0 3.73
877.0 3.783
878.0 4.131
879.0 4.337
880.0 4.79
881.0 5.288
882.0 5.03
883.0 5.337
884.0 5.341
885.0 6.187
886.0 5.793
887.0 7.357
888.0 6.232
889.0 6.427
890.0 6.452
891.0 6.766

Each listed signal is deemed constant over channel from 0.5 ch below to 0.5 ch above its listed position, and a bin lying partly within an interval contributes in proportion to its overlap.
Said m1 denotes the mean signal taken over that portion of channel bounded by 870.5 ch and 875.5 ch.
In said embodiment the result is 3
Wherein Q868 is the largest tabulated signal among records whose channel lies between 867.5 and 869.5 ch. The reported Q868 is 3.158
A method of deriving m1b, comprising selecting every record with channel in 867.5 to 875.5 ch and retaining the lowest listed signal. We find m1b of 2.58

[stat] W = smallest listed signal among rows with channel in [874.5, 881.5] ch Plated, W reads 3.474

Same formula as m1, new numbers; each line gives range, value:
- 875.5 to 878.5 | 3.88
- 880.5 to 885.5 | 5.44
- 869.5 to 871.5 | 2.62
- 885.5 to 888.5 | 6.46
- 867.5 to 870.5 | 2.83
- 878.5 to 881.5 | 4.8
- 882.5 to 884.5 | 5.34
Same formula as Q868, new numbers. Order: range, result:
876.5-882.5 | 5.288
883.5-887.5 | 7.357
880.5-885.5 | 6.187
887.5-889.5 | 6.427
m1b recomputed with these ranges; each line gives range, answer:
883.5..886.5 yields 5.341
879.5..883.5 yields 4.79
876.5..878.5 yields 3.783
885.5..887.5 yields 5.793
